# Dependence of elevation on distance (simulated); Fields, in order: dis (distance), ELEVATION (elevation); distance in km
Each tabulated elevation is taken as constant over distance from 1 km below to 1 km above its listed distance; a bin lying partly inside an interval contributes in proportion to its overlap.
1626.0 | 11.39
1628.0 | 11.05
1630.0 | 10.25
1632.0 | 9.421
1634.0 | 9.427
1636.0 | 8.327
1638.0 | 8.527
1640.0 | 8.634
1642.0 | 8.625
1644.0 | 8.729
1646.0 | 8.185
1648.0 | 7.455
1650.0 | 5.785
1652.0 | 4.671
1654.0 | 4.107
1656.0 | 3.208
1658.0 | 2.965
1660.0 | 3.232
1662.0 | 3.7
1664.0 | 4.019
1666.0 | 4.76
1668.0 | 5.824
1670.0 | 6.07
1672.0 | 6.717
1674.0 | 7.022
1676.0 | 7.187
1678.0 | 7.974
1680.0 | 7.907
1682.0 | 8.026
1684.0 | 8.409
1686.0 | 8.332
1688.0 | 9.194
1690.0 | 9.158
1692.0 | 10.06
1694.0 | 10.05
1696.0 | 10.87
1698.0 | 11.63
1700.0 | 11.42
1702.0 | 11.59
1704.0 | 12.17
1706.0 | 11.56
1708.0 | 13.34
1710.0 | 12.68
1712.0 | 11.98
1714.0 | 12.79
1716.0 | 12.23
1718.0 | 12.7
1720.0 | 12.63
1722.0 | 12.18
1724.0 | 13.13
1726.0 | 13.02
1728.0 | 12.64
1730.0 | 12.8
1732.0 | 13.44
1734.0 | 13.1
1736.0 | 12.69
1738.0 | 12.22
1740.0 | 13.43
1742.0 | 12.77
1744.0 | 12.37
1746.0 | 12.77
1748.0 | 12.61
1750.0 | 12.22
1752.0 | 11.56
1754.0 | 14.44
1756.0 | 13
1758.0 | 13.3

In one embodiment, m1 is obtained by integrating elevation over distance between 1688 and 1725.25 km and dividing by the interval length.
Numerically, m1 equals 11.7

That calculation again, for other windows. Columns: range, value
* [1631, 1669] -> 6.29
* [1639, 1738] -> 9.23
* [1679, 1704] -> 9.82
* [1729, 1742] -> 12.9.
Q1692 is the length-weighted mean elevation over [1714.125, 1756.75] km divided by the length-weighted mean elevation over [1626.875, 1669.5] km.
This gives 1.9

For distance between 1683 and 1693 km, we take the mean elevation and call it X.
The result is 9.03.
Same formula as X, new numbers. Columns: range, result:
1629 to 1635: 9.7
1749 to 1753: 11.9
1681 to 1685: 8.22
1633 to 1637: 8.88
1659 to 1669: 4.31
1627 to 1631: 10.7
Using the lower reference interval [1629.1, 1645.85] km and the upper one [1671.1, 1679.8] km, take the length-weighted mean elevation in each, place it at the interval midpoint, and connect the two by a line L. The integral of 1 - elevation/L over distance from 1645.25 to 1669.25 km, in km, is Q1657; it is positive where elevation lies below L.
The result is 9.8 km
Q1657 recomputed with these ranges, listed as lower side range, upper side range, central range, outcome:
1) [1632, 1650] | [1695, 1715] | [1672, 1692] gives 4.8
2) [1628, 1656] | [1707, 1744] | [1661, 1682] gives 7.5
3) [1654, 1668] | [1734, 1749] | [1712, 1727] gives -3.4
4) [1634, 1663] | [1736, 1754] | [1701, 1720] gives -3.7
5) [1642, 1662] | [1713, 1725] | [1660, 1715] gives 3.1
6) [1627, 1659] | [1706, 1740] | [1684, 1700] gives 1.2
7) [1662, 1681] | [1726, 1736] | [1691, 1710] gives -3.9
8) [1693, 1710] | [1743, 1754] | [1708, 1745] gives -1.9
